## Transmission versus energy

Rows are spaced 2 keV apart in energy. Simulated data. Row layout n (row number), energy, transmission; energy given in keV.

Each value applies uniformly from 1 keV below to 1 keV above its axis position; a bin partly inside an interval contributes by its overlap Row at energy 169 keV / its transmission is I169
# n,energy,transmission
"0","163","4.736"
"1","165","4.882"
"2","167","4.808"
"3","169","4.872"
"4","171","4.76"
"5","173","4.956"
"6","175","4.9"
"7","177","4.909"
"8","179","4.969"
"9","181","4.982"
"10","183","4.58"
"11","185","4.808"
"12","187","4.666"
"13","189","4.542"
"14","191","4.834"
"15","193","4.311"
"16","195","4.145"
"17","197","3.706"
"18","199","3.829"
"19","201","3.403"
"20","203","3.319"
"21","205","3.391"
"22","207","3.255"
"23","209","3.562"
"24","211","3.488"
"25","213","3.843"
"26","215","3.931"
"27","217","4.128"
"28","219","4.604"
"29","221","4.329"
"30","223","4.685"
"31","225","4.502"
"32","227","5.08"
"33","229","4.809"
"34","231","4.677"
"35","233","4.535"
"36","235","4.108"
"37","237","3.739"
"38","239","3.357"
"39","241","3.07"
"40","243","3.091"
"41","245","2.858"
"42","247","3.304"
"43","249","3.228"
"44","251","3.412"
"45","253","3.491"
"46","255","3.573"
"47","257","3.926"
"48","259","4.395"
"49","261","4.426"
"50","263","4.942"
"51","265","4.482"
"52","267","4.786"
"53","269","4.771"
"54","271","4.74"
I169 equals 4.872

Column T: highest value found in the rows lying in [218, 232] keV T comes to 5.08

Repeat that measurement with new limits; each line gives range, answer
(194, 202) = 4.145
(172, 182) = 4.982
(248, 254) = 3.491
